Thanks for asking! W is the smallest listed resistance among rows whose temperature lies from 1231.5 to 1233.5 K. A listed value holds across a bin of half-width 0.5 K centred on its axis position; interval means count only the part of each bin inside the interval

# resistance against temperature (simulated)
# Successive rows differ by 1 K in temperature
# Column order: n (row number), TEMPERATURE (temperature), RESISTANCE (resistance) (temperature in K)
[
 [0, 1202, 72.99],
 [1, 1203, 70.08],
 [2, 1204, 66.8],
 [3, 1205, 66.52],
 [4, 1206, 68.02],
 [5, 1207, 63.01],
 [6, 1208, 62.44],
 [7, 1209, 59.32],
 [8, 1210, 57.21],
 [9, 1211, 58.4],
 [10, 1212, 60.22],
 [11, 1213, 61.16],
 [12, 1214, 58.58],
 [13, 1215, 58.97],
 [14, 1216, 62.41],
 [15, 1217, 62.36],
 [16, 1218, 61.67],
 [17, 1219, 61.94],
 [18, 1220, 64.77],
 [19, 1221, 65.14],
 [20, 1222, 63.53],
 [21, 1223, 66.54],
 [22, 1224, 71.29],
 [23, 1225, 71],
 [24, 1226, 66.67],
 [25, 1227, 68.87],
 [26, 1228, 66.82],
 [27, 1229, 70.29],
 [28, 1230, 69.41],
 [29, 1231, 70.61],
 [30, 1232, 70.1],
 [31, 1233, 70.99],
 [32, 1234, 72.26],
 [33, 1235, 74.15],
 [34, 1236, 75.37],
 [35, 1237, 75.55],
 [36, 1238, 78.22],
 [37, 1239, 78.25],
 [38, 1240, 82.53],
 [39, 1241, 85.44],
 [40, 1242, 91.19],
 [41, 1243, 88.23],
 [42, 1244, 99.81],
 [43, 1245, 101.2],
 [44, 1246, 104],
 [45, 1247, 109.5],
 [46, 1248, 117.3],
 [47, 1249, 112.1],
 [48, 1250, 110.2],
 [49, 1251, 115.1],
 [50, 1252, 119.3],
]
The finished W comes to 70.1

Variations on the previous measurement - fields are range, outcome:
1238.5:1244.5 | 78.25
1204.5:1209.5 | 59.32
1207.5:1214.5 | 57.21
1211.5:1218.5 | 58.58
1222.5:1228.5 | 66.54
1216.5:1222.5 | 61.67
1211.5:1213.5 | 60.22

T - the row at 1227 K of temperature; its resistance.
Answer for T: 68.87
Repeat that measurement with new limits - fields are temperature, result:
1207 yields 63.01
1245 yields 101.2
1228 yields 66.82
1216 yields 62.41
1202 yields 72.99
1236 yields 75.37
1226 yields 66.67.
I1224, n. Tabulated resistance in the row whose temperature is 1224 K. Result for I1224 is 71.29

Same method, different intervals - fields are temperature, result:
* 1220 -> 64.77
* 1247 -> 109.5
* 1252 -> 119.3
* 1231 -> 70.61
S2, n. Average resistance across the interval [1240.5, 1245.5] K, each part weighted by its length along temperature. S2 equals 93.2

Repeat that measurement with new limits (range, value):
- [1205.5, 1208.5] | 64.5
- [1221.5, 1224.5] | 67.1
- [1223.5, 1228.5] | 68.9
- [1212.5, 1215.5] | 59.6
